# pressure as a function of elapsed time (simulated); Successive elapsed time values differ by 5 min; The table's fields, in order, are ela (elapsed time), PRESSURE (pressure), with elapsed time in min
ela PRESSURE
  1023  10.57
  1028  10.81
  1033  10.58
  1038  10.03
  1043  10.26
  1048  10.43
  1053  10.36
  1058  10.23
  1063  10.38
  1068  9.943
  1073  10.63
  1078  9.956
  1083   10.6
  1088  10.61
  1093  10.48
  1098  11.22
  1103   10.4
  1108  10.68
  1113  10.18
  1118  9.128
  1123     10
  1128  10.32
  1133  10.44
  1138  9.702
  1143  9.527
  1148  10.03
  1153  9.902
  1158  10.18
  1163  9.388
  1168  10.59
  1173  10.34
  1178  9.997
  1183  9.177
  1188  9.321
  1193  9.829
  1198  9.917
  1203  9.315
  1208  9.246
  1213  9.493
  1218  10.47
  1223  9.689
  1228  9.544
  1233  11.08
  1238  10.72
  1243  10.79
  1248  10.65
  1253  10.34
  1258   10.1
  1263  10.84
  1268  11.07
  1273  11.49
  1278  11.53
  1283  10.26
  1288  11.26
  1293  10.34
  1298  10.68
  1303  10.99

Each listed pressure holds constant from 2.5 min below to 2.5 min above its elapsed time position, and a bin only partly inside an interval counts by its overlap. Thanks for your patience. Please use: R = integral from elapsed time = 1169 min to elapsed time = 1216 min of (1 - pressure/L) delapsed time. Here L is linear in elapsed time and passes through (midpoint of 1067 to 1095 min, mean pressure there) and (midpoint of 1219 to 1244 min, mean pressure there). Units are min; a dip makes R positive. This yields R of 3.14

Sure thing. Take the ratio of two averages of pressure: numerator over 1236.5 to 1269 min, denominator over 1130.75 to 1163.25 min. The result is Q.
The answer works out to 1.07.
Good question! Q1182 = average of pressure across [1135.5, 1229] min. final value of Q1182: 9.78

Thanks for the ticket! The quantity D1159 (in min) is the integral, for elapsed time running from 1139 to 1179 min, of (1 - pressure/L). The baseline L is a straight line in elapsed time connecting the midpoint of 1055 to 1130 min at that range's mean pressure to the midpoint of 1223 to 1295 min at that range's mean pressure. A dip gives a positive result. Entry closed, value 1.8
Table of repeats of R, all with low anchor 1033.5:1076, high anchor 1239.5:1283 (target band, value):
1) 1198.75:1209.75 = 1.3 min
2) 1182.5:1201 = 1.8 min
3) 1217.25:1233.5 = 1.0 min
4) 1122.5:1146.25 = 1.1 min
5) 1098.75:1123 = 0.6 min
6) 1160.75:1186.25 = 1.7 min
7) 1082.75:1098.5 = -0.5 min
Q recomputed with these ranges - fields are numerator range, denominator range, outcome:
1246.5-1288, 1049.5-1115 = 1.04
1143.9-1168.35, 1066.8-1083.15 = 0.97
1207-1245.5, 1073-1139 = 0.99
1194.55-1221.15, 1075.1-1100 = 0.92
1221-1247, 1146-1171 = 1.04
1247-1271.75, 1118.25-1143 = 1.07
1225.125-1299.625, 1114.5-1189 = 1.08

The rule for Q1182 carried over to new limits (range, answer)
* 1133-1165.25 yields 9.84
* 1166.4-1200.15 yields 9.86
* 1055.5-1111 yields 10.5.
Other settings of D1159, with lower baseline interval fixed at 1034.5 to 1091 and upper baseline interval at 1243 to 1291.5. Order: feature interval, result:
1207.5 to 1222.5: 1.3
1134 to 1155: 1.4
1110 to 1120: 0.7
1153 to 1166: 0.9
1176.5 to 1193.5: 1.8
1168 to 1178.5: 0.3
